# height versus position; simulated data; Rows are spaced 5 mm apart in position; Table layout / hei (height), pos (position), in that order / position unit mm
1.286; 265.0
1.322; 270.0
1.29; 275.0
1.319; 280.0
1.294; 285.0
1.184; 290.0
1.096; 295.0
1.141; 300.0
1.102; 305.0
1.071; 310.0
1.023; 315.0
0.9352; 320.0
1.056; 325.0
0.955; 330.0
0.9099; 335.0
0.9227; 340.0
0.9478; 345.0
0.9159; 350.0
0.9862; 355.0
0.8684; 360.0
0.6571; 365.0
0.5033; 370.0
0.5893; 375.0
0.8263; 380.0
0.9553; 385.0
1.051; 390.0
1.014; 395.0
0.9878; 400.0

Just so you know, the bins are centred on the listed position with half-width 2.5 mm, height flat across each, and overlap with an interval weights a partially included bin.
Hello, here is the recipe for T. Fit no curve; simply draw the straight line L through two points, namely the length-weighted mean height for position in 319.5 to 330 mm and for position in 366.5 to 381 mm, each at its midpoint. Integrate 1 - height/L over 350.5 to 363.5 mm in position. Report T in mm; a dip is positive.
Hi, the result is -2.6 mm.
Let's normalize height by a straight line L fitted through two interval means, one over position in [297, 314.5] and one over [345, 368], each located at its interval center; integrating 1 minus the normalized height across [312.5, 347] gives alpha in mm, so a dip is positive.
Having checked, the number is 0.63 mm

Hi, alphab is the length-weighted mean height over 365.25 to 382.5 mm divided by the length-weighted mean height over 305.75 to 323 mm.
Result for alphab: 0.63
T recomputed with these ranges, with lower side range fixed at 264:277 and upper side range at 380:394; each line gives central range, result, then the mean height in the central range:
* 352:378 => 7.8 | 0.727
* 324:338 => 2.1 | 0.963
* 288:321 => 3.3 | 1.08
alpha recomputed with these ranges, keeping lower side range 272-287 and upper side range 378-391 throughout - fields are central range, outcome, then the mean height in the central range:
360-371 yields 3.8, 0.656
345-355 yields 1.1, 0.941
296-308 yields 1.1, 1.12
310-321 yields 1.6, 1.01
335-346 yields 1.6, 0.928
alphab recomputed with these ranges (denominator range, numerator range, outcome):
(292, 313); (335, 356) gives 0.85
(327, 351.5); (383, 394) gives 1.08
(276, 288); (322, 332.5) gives 0.77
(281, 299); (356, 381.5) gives 0.59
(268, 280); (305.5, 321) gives 0.79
